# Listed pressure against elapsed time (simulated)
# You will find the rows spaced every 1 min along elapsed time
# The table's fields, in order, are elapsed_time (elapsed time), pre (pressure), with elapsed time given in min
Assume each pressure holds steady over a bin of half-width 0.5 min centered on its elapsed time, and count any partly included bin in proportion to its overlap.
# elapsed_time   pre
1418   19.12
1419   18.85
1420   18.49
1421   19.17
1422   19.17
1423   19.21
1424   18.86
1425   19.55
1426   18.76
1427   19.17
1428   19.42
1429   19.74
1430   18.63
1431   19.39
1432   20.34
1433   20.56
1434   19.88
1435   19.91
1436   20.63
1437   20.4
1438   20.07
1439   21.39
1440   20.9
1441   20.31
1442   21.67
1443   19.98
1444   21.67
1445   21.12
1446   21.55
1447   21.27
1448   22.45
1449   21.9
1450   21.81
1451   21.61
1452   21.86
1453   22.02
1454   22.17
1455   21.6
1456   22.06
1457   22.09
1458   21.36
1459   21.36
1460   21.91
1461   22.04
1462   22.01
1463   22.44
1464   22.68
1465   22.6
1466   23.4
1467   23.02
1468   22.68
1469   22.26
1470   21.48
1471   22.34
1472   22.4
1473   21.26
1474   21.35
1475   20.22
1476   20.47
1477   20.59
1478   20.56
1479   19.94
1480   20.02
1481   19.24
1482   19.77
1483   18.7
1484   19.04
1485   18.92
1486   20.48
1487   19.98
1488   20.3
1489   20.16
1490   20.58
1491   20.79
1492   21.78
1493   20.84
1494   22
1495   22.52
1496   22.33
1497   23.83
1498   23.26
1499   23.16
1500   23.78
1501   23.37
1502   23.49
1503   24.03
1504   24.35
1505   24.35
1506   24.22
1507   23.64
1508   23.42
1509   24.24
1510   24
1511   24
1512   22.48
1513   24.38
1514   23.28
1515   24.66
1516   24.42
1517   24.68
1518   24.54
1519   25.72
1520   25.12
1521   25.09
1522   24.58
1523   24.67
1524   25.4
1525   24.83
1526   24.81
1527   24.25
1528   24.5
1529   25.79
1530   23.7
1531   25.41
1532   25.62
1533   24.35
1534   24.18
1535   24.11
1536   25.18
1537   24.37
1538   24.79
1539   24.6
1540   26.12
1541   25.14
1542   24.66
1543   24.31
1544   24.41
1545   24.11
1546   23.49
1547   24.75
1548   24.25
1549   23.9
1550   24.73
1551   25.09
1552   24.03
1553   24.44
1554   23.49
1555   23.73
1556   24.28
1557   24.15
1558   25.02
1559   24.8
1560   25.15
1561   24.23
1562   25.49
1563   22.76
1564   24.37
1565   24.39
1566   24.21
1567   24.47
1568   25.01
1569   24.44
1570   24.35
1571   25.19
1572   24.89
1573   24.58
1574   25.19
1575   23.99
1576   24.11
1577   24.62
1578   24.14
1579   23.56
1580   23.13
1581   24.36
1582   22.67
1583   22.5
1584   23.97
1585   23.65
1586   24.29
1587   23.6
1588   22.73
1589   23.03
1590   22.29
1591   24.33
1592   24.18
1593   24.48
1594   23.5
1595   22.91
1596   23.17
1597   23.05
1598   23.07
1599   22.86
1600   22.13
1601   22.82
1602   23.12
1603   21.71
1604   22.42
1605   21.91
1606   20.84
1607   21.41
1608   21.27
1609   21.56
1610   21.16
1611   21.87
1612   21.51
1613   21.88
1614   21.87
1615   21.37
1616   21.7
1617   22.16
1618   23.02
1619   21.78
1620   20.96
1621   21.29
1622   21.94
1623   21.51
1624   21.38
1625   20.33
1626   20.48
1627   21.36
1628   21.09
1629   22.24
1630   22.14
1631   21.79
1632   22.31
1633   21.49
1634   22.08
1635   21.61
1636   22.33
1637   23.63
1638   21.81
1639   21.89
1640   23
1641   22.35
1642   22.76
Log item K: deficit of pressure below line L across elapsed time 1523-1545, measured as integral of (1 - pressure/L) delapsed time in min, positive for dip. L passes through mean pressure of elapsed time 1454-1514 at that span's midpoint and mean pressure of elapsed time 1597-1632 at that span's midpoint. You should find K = -2.9 min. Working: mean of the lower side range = 22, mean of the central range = 24.8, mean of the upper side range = 21.8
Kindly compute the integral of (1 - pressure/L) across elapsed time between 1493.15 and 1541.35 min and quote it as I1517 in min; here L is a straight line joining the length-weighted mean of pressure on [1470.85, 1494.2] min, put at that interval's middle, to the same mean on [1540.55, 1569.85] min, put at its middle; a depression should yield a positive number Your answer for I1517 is -4.1 min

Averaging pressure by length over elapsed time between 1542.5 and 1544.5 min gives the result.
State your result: 24.4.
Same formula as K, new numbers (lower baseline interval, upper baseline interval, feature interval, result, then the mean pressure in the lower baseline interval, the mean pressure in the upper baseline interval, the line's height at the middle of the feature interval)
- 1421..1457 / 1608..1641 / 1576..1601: -2.19 min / 20.6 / 21.8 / 21.5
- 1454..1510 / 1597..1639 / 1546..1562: -1.87 min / 21.9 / 21.8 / 21.9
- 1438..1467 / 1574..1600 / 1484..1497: 0.77 min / 21.8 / 23.5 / 22.3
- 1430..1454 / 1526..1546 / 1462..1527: 1.42 min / 21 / 24.7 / 23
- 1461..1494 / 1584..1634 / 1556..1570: -1.71 min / 21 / 22.2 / 21.8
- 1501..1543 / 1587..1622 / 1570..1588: -0.77 min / 24.5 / 22.3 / 23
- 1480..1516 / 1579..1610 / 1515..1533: -1.96 min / 22.3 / 22.9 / 22.4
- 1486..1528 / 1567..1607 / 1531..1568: -1.63 min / 23.4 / 23.5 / 23.5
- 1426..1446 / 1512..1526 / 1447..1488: 1.03 min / 20.3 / 24.6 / 21.9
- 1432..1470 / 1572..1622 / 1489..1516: -1.40 min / 21.6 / 22.8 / 22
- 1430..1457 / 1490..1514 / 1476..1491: 1.72 min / 21.1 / 23.2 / 22.5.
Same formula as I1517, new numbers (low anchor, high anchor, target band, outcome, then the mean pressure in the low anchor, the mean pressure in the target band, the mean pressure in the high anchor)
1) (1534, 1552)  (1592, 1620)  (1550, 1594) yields -1.18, 24.6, 24.1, 22.3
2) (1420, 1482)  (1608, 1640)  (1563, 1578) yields -2.08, 21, 24.5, 21.7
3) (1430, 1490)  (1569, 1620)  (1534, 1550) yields -1.65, 21.1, 24.5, 23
